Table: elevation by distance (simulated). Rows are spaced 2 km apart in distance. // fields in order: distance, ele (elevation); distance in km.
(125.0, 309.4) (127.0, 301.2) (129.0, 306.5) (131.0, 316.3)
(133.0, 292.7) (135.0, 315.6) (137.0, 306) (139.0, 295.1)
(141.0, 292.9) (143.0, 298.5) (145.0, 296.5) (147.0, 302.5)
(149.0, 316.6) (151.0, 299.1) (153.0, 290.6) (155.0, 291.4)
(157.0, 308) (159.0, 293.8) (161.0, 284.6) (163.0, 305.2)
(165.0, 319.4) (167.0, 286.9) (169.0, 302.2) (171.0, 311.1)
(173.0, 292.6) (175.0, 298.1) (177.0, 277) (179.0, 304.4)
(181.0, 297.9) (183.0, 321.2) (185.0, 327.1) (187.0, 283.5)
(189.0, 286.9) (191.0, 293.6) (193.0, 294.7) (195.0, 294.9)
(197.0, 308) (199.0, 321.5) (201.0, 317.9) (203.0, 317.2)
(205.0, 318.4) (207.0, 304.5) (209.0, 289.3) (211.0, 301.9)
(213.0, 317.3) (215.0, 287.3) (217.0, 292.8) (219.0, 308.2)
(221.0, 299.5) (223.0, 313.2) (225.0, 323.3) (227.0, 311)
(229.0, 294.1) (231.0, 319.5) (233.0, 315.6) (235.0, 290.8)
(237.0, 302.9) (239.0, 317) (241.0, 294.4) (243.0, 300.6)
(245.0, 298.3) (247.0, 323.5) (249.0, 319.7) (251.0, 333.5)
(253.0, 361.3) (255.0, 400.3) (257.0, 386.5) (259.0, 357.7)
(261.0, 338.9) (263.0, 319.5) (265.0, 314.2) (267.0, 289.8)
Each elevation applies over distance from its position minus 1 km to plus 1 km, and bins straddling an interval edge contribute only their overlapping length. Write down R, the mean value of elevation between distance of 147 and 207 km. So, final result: 302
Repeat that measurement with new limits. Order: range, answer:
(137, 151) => 301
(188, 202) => 302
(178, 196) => 300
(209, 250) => 306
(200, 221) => 305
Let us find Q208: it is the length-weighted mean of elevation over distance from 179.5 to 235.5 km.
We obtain 306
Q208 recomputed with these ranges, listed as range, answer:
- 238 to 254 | 319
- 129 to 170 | 301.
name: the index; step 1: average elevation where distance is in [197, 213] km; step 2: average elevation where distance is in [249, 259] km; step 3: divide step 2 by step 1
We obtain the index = 1.17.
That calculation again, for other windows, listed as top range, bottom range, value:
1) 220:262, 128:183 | 1.08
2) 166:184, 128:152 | 0.99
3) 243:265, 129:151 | 1.12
